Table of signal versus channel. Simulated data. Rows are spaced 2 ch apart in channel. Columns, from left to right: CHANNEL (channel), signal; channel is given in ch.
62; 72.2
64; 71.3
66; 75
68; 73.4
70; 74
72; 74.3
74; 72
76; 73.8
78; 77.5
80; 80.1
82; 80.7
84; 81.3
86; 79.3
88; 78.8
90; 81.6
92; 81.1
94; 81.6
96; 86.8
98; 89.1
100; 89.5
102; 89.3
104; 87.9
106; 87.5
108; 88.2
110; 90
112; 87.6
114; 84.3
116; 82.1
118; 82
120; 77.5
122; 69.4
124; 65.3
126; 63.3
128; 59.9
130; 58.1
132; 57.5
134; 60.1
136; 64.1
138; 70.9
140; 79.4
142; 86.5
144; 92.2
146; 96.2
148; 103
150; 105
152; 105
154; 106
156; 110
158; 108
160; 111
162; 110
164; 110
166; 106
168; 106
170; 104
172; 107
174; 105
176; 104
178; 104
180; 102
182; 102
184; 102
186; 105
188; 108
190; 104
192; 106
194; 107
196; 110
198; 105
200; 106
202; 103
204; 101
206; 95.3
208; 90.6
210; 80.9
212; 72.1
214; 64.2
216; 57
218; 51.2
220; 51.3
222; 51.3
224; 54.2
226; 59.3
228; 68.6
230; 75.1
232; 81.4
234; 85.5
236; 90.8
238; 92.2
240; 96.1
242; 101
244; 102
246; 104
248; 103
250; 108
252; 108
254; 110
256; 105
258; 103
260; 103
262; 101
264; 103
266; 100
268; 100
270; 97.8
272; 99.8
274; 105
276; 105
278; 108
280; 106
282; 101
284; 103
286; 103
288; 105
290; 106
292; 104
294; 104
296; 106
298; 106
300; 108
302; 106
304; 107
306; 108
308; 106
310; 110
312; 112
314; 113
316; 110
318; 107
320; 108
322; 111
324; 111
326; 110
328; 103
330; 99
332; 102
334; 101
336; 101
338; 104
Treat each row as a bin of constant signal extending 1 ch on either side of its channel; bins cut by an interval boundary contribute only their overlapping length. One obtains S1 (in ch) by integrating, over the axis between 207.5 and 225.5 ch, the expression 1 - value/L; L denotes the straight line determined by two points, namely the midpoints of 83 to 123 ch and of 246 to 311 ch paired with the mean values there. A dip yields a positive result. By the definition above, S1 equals 6.4 ch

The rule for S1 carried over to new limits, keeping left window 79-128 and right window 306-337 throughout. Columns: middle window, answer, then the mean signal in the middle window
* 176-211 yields -3.82 ch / 102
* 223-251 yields 2.88 ch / 87.2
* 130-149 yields 1.76 ch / 77.8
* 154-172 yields -3.99 ch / 108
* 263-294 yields -0.37 ch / 103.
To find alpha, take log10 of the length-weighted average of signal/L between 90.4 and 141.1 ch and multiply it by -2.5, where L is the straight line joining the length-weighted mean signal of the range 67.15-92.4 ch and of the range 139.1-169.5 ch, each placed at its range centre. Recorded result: 0.15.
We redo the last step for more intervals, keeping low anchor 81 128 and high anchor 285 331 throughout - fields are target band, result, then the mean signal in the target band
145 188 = -0.180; 105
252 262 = -0.047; 105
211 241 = 0.353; 70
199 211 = -0.024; 96.1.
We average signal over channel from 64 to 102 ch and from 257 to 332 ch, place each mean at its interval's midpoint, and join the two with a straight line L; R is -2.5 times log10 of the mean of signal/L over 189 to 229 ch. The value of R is 0.16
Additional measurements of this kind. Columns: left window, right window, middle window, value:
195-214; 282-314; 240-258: -0.05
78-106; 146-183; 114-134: 0.33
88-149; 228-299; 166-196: -0.18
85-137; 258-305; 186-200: -0.18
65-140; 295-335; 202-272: 0.10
